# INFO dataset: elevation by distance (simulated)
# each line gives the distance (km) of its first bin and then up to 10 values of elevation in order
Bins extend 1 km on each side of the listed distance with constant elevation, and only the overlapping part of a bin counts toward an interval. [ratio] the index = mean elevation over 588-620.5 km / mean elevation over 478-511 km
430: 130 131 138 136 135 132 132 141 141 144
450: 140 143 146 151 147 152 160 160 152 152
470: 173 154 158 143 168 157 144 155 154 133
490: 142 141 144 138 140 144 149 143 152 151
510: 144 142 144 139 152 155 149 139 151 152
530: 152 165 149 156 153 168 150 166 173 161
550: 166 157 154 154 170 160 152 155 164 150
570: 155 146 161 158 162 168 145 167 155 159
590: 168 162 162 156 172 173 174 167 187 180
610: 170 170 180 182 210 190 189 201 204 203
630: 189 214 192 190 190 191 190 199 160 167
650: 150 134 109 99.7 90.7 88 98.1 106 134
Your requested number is 1.19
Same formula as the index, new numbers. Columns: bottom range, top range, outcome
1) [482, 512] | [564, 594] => 1.09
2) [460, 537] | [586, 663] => 1.12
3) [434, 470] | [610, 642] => 1.32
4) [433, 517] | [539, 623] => 1.13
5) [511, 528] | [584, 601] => 1.12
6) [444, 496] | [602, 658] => 1.18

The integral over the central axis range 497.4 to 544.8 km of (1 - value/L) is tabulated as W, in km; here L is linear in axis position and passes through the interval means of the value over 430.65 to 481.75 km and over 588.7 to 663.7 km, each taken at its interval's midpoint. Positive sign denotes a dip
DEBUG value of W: 1.6 km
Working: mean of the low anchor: 147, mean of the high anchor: 168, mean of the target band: 150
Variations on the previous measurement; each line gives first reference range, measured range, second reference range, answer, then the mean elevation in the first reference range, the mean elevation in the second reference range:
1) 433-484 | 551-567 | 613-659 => 0.5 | 148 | 175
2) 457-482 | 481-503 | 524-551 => 1.8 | 156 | 158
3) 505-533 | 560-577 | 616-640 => 1.5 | 149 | 197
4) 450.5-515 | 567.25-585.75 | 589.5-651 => 1.6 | 149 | 182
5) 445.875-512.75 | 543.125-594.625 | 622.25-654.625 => 2.3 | 149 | 181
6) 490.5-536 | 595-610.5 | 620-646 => 0.9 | 147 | 194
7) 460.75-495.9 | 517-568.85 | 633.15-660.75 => -1.3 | 152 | 154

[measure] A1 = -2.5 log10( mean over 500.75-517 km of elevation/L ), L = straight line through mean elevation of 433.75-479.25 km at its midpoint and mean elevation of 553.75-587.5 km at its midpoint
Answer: 0.05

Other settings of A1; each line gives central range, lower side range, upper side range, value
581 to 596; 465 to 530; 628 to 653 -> 0.066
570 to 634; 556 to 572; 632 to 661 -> -0.122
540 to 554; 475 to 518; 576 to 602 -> -0.047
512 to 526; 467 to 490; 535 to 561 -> 0.080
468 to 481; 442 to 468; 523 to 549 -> -0.060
